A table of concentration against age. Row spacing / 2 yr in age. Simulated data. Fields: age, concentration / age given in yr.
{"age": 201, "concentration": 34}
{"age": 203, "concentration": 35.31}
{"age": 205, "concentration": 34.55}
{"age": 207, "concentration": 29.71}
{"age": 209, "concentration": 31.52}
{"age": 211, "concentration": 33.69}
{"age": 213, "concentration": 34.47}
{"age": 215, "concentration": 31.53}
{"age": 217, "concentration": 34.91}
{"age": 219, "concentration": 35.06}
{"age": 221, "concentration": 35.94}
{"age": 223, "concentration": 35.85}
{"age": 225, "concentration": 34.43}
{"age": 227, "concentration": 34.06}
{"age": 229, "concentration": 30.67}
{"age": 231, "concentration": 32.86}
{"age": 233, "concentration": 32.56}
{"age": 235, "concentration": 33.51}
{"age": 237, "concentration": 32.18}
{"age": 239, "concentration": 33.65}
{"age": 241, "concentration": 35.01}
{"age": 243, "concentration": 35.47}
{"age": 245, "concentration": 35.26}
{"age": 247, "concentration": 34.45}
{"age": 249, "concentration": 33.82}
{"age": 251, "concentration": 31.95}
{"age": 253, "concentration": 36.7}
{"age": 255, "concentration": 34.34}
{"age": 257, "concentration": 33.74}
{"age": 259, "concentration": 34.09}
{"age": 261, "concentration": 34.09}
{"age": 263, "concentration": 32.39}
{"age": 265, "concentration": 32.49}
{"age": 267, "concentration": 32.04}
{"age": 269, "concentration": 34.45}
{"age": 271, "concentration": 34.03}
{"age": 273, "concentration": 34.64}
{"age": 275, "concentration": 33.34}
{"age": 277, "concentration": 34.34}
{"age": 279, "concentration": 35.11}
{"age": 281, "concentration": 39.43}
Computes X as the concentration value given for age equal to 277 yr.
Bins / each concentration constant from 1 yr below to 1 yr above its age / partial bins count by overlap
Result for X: 34.34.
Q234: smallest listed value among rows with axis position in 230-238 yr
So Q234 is 32.18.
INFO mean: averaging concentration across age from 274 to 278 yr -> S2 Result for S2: 33.8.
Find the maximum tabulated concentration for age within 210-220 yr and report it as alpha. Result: 35.06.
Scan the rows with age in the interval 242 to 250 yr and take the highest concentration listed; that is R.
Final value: 35.47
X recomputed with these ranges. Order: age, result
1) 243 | 35.47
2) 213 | 34.47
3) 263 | 32.39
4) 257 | 33.74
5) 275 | 33.34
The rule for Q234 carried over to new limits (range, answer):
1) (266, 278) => 32.04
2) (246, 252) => 31.95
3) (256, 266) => 32.39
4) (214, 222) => 31.53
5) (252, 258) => 33.74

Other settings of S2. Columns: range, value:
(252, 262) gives 34.6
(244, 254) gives 34.4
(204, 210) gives 31.9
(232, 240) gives 33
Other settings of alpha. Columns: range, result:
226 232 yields 34.06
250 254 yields 36.7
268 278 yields 34.64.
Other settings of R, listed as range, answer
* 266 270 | 34.45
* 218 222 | 35.94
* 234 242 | 35.01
